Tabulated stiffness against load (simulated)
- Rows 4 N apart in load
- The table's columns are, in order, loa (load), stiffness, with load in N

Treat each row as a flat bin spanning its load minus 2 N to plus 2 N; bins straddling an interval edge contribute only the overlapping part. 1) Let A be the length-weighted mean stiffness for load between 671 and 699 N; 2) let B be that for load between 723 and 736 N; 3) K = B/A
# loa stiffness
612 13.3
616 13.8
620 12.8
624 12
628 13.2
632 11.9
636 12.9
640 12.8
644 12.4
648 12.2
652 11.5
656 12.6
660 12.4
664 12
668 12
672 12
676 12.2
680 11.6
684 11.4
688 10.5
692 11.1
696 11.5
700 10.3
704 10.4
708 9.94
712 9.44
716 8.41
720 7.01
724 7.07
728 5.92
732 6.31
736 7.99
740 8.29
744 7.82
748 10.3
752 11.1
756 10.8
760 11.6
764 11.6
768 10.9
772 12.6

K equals 0.58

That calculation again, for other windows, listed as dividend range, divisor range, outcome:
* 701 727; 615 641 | 0.68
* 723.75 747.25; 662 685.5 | 0.62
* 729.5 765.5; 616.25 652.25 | 0.76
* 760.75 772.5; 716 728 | 1.63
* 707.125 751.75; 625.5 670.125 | 0.66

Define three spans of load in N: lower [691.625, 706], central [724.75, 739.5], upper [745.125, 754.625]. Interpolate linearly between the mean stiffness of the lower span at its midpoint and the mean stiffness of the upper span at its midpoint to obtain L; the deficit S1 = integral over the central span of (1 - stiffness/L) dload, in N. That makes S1 5.1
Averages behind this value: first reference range 10.8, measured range 6.93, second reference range 10.4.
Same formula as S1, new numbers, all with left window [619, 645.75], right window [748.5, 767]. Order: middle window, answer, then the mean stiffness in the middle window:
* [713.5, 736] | 8.68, 7.09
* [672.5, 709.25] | 2.67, 11.1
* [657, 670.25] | 0.06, 12.2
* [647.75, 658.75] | 0.20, 12.1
